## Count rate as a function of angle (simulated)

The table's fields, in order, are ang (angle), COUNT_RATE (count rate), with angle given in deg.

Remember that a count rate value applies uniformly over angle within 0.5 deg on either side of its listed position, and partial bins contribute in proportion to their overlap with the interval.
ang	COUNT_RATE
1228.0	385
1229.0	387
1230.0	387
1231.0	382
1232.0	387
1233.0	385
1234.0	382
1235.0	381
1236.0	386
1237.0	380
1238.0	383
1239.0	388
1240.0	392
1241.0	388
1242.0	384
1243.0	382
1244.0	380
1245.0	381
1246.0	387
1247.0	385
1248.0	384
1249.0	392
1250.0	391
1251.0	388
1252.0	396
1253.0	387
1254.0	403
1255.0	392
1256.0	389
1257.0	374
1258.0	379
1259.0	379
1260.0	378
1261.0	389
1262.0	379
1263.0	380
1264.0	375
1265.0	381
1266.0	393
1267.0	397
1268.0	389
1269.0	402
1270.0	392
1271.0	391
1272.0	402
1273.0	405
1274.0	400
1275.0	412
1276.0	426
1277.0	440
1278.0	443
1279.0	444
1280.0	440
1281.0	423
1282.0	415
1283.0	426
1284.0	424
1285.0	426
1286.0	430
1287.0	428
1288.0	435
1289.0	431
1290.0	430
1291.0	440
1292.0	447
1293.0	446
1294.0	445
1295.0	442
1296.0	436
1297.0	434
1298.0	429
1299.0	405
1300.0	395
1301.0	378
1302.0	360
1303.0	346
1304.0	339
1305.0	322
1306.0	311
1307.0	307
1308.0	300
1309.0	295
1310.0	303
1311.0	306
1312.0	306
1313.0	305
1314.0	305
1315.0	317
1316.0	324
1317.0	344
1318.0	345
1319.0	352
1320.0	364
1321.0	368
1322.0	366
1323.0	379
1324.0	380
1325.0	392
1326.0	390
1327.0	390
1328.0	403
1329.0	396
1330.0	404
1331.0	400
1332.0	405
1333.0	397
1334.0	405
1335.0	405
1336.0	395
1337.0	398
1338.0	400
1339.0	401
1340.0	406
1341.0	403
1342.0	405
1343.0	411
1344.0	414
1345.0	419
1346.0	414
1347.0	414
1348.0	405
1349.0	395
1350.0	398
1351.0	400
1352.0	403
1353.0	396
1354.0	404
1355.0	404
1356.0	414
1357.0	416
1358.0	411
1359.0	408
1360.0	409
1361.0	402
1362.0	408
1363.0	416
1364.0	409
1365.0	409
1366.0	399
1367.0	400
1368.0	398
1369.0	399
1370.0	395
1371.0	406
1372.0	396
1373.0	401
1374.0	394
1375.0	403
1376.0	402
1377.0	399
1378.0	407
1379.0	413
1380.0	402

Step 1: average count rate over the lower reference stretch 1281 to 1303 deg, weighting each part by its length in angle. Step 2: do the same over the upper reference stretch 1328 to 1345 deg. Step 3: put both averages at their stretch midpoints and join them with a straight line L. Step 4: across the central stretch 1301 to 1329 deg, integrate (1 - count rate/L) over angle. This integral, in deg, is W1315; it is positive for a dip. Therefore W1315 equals 4.69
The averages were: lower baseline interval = 422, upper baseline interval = 403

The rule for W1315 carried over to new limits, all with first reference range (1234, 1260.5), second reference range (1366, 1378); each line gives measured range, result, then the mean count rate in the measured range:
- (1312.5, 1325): 1.5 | 348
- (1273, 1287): -1.3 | 426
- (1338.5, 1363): -0.6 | 407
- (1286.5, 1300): -1.5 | 433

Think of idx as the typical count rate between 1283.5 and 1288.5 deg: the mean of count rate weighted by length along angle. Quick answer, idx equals 429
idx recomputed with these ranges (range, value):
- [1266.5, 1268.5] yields 393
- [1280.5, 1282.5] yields 419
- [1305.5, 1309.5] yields 303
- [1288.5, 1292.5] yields 437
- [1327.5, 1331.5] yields 401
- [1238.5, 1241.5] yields 389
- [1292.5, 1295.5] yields 444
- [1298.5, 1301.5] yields 393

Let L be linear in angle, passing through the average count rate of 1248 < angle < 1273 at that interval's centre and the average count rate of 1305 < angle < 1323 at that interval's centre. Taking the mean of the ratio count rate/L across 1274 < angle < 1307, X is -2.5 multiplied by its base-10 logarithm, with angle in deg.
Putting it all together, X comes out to -0.17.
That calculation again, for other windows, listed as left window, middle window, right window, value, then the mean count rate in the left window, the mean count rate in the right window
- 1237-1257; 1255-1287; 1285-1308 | -0.029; 387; 400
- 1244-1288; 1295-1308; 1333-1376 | 0.086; 401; 404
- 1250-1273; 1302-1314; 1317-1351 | 0.239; 388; 394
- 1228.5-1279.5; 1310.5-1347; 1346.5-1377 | 0.060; 392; 404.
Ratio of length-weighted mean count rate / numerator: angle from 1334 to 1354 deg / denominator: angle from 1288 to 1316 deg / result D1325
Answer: 1.09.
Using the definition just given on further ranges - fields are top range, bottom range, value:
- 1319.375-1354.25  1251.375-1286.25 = 0.99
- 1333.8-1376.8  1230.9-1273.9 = 1.04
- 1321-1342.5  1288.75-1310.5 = 1.03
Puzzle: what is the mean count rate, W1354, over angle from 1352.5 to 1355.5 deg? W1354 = 401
